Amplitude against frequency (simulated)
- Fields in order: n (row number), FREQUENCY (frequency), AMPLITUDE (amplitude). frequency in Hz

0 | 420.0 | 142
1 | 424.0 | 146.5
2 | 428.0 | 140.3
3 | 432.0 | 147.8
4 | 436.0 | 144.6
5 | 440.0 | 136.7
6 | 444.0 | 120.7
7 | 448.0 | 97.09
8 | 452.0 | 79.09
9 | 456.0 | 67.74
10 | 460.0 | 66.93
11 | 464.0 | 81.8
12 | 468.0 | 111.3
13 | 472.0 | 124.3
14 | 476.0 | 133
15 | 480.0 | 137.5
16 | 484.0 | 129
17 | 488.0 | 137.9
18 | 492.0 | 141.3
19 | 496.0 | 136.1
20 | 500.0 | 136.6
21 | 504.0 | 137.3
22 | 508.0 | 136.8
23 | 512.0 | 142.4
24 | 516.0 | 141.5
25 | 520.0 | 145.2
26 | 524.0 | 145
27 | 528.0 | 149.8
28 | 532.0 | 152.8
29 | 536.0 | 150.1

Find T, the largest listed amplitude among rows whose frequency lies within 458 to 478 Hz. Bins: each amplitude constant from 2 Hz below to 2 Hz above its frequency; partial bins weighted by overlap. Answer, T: 133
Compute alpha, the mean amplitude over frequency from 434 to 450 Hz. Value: 125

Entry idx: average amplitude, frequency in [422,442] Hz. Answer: 143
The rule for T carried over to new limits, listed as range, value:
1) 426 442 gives 147.8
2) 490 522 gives 145.2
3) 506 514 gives 142.4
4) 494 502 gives 136.6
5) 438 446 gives 136.7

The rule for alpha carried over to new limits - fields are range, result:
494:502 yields 136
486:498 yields 138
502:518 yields 140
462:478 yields 113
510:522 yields 143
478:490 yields 135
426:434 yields 144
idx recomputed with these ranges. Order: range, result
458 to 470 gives 86.7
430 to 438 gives 146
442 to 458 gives 91.2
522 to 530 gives 147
